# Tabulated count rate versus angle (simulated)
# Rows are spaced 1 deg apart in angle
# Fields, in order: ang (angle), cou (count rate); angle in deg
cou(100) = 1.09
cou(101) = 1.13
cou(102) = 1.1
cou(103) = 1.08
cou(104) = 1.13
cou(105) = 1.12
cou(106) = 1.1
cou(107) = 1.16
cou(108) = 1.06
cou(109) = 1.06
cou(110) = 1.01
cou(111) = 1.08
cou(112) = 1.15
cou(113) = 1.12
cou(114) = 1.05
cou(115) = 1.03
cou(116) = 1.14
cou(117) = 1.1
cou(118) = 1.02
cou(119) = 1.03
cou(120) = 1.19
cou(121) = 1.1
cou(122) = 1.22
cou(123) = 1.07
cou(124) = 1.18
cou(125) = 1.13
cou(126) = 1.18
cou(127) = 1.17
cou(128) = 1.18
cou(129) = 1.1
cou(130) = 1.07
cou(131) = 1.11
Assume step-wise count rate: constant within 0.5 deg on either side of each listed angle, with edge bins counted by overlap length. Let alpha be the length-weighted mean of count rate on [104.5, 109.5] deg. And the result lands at 1.1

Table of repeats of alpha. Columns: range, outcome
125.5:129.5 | 1.16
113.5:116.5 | 1.07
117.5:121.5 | 1.08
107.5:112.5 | 1.07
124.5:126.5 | 1.15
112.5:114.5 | 1.08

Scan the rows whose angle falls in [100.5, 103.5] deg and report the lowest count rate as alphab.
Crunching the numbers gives 1.08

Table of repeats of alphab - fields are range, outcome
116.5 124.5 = 1.02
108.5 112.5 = 1.01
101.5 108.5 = 1.06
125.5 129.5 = 1.1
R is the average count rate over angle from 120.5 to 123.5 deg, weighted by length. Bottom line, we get 1.13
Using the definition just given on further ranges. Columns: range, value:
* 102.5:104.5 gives 1.1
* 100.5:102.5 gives 1.11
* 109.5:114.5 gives 1.08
